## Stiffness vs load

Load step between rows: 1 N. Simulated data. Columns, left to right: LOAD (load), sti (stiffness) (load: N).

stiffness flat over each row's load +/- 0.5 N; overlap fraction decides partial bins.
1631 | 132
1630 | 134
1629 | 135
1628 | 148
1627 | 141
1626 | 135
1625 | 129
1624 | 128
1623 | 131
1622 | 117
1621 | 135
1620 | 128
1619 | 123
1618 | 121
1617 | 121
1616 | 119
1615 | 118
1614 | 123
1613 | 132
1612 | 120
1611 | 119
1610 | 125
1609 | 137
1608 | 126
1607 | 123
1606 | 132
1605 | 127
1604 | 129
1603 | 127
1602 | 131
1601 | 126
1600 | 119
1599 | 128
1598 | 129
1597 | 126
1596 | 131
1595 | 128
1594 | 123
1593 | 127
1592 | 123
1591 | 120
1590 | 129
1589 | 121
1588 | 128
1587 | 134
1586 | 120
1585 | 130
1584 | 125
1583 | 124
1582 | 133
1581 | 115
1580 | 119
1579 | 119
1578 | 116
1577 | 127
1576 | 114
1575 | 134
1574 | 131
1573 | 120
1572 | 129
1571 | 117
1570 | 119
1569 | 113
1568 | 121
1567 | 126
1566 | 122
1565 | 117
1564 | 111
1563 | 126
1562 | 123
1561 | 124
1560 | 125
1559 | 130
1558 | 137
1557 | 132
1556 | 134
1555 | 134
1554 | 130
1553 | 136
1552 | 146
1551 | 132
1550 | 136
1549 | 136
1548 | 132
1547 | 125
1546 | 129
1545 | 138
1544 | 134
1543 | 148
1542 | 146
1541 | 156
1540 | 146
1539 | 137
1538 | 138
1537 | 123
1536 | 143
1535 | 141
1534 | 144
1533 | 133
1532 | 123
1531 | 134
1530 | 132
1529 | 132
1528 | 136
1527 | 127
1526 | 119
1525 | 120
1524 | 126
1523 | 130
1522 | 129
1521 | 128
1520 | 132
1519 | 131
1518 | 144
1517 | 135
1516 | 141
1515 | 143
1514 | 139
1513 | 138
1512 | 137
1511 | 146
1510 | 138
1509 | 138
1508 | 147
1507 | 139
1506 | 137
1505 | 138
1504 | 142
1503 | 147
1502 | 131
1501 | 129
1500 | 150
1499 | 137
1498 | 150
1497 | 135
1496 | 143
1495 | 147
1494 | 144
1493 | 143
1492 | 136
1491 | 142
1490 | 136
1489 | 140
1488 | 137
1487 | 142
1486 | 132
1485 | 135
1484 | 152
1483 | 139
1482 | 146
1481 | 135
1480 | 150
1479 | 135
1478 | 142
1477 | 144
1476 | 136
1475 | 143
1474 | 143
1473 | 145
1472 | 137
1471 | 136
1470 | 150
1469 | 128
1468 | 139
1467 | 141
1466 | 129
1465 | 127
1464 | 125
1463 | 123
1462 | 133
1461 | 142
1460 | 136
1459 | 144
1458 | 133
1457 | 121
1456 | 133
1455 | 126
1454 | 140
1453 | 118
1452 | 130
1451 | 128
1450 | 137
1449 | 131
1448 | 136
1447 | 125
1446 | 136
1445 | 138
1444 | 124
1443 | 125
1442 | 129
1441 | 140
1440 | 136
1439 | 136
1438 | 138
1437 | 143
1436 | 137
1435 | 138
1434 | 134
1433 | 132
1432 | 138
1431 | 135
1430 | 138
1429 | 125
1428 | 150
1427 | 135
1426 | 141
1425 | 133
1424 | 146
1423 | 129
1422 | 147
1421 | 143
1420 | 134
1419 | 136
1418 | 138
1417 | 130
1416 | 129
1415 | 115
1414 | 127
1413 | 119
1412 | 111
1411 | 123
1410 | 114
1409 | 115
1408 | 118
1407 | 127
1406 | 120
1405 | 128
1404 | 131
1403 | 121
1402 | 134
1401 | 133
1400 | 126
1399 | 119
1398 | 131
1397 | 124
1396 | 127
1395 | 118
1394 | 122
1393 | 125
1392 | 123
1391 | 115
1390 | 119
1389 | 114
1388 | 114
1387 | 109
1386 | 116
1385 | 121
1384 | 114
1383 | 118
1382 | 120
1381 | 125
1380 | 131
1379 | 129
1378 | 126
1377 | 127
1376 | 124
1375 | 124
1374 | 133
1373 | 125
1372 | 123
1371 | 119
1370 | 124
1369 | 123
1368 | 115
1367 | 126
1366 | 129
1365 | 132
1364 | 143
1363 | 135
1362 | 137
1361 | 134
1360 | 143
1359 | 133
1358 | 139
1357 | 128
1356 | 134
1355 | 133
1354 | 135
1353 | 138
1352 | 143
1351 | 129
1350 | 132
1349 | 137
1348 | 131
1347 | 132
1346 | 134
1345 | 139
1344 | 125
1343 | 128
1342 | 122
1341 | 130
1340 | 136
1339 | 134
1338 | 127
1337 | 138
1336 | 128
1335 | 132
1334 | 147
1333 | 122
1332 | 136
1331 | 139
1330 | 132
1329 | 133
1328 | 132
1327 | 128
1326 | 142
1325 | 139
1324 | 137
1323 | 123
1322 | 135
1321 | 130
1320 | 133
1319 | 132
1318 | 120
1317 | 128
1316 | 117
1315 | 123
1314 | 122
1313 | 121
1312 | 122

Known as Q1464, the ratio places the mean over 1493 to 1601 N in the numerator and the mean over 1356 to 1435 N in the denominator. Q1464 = 1.03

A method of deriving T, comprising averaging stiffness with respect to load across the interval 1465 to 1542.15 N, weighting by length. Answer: 138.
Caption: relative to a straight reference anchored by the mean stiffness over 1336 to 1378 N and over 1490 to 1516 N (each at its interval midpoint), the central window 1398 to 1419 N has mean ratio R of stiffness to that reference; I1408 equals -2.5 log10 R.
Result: 0.084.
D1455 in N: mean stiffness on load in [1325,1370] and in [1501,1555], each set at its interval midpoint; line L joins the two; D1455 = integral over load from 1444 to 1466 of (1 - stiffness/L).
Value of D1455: 0.55 N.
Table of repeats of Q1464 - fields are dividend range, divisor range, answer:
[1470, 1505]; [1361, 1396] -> 1.14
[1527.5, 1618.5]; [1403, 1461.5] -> 0.97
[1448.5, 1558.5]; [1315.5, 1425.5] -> 1.06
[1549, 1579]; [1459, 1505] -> 0.91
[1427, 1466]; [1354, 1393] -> 1.06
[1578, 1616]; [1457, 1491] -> 0.91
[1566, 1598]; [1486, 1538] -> 0.91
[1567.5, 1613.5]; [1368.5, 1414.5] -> 1.02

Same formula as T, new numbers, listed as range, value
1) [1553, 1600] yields 125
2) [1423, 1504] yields 137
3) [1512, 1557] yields 135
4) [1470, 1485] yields 142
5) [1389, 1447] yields 130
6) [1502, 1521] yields 139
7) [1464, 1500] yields 140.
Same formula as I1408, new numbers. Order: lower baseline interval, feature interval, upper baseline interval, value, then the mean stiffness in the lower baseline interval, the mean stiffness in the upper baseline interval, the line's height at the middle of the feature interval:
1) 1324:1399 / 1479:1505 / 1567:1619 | -0.12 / 129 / 124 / 126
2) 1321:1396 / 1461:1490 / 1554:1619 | -0.09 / 129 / 125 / 127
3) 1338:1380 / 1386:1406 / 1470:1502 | 0.09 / 131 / 141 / 134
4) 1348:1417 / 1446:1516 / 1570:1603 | -0.10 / 126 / 125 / 125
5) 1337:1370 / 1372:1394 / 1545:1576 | 0.09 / 132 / 128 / 132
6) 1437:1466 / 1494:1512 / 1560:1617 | -0.09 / 132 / 124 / 129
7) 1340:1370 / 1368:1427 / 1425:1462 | 0.07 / 132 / 134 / 133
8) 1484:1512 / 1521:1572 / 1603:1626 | 0.03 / 140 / 126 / 134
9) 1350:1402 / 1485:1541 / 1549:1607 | -0.09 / 127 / 126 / 126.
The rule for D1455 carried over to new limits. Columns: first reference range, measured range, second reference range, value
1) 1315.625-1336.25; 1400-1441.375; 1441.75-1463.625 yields -0.05 N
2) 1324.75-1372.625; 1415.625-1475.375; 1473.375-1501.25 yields 1.49 N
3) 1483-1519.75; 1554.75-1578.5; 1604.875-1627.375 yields 1.46 N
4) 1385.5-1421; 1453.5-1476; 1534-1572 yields -1.51 N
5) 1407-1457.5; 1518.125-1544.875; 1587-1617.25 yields -1.29 N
